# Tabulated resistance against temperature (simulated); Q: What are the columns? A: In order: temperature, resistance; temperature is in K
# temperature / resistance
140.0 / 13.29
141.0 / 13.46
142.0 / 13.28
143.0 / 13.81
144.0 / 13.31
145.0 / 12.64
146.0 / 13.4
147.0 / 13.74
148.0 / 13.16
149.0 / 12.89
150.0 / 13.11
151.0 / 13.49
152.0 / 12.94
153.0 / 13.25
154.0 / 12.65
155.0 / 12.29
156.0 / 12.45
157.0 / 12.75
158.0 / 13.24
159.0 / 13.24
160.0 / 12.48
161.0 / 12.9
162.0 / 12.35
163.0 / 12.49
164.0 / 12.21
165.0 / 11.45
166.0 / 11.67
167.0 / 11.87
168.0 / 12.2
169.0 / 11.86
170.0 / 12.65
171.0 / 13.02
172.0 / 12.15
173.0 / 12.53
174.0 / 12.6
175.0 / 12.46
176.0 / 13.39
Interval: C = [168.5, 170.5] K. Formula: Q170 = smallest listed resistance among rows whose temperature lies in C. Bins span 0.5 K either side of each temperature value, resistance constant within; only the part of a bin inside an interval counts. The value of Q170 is 11.86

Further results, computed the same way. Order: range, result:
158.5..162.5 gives 12.35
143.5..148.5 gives 12.64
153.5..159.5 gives 12.29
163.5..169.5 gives 11.45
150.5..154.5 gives 12.65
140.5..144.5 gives 13.28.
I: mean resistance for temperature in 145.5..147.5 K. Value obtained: 13.6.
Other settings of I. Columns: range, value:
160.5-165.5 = 12.3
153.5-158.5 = 12.7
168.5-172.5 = 12.4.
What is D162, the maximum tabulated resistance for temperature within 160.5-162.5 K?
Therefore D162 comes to 12.9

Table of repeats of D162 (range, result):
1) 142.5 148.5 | 13.81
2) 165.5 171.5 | 13.02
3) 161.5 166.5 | 12.49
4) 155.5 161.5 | 13.24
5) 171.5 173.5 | 12.53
